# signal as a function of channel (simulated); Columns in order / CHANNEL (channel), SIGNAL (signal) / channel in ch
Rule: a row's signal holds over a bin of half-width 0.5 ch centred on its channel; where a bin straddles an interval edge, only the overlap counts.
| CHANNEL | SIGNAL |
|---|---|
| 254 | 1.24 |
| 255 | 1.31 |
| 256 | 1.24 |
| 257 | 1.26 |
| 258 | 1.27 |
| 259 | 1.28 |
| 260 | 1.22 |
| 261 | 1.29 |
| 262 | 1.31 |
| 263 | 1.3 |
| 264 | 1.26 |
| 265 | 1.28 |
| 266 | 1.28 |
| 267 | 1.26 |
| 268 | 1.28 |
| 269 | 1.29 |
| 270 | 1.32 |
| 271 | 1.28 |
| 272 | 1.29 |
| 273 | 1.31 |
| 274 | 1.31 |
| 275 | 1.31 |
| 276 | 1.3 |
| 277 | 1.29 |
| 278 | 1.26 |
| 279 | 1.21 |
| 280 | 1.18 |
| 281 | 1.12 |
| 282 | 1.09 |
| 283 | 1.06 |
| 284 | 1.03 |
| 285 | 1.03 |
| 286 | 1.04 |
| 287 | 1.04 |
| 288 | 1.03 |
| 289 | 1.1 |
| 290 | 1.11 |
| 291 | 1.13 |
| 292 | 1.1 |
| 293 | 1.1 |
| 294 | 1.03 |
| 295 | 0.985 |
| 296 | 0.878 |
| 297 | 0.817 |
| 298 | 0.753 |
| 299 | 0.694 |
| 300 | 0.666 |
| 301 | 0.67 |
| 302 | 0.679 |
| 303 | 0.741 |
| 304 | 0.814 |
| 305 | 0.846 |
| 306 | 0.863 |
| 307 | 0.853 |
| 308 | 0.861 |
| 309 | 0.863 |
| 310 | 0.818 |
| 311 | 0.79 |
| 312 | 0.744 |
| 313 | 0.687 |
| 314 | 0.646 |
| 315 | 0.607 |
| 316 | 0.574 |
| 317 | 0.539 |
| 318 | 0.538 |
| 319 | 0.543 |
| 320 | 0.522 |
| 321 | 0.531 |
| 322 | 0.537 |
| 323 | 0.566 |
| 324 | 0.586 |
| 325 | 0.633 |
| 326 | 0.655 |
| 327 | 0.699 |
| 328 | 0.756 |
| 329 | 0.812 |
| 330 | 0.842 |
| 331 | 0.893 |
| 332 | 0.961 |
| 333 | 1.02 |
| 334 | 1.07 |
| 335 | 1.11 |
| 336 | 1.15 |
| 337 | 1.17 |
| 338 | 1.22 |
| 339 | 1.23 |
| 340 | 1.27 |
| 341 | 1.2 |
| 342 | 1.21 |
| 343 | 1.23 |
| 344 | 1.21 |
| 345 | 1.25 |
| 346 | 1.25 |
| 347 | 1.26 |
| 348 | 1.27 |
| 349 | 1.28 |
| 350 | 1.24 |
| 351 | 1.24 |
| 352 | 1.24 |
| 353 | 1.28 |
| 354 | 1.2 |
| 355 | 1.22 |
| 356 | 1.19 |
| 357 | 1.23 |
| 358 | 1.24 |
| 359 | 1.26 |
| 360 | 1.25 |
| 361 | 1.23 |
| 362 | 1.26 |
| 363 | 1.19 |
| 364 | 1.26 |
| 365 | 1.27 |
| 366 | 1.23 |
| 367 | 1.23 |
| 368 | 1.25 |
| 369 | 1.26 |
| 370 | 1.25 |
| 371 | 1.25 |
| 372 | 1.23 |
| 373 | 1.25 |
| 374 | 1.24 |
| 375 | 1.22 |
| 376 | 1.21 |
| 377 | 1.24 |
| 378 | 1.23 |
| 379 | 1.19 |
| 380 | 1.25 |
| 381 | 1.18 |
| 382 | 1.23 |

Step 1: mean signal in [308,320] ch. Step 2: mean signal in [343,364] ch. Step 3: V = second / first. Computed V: 1.85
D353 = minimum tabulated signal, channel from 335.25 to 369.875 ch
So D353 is 1.15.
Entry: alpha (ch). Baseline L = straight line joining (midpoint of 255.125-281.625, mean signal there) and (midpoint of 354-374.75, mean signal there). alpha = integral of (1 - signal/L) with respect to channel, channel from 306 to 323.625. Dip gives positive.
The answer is 8.3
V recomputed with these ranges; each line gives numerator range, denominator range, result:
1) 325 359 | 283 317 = 1.29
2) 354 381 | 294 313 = 1.54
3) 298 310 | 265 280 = 0.61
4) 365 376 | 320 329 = 1.98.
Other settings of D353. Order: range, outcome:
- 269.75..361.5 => 0.522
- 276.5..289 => 1.03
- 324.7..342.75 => 0.633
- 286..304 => 0.666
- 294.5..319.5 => 0.538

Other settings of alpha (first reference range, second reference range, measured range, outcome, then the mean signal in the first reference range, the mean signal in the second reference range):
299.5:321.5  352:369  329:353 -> -3.1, 0.7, 1.24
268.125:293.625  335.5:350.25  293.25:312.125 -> 6.0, 1.17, 1.23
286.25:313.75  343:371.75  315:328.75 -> 5.7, 0.876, 1.24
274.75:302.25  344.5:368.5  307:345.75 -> 9.9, 1.03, 1.24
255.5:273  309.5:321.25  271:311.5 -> -2.9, 1.28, 0.63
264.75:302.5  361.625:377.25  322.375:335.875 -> 4.0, 1.09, 1.24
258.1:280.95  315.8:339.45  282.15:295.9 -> 0.7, 1.27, 0.8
